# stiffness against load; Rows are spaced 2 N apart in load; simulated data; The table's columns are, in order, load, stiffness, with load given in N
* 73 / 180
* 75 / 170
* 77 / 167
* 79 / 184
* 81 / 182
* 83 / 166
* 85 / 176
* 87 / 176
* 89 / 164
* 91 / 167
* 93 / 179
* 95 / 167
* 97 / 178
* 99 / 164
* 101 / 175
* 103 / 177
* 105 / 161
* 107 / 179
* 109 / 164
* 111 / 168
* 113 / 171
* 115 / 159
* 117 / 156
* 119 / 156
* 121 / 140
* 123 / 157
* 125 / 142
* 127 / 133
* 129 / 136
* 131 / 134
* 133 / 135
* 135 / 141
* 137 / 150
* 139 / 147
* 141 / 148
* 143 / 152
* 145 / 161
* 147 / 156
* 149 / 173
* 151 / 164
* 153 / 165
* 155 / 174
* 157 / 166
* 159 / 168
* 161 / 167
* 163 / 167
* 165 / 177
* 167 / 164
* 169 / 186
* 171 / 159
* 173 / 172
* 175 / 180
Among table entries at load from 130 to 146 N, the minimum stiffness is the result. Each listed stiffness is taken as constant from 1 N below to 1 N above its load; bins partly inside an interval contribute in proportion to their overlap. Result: 134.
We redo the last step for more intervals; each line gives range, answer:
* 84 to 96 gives 164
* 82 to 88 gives 166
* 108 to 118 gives 156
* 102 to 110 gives 161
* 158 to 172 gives 159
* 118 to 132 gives 133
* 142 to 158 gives 152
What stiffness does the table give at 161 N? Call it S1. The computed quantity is 167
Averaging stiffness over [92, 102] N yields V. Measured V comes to 173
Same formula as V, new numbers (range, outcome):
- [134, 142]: 146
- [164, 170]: 176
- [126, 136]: 136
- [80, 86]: 175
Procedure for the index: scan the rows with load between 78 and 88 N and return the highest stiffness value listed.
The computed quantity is 184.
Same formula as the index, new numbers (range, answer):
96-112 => 179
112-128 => 171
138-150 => 173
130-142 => 150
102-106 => 177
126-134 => 136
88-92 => 167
